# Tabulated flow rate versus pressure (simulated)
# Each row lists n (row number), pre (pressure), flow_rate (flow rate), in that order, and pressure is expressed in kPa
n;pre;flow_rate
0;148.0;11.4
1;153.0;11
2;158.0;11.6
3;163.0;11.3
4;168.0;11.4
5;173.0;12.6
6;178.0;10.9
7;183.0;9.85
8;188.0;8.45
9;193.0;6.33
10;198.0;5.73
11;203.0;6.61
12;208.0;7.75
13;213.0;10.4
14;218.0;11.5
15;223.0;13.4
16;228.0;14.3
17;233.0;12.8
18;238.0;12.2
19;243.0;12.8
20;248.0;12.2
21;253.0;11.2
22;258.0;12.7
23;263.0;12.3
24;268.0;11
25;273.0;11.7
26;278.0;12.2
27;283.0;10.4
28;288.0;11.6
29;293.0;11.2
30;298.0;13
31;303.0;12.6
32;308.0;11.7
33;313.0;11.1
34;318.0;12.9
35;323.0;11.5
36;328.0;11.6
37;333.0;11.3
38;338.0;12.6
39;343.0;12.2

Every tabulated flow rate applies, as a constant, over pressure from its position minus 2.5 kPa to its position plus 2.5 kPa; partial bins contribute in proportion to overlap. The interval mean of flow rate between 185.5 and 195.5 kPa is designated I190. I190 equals 7.39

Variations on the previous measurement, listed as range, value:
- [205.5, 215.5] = 9.07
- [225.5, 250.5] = 12.9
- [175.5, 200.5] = 8.25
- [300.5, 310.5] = 12.2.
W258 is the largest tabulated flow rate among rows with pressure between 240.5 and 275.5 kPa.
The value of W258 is 12.8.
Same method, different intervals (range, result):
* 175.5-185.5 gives 10.9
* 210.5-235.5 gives 14.3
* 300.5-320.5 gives 12.9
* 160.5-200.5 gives 12.6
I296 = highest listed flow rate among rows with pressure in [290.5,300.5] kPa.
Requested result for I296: 13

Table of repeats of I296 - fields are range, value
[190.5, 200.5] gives 6.33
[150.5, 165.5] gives 11.6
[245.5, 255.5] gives 12.2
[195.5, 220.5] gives 11.5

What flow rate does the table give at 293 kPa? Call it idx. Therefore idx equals 11.2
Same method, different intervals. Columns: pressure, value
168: 11.4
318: 12.9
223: 13.4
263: 12.3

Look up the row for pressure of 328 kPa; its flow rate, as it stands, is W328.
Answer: 11.6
